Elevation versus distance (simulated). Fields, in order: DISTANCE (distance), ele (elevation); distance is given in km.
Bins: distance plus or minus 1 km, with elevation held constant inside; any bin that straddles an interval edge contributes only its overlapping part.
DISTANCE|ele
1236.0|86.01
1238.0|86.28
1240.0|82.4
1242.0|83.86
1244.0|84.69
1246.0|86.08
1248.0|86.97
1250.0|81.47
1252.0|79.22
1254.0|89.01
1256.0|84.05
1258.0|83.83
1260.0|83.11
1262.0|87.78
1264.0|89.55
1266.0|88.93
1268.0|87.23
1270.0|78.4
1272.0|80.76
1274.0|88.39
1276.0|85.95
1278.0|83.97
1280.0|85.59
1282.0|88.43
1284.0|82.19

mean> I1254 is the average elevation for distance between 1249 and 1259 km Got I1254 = 83.5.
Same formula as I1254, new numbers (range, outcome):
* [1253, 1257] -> 86.5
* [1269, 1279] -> 83.5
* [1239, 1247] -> 84.3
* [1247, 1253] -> 82.6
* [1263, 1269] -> 88.6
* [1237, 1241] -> 84.3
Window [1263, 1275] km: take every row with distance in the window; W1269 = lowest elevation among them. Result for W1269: 78.4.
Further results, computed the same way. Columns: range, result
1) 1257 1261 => 83.11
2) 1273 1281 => 83.97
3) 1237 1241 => 82.4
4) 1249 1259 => 79.22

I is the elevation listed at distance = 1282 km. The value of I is 88.43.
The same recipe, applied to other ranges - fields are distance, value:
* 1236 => 86.01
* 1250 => 81.47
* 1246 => 86.08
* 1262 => 87.78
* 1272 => 80.76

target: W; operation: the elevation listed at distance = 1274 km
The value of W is 88.39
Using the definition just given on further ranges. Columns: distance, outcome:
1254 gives 89.01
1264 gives 89.55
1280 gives 85.59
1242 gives 83.86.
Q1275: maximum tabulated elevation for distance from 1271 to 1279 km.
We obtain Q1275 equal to 88.39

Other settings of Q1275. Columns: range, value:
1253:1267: 89.55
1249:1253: 81.47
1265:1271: 88.93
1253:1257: 89.01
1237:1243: 86.28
